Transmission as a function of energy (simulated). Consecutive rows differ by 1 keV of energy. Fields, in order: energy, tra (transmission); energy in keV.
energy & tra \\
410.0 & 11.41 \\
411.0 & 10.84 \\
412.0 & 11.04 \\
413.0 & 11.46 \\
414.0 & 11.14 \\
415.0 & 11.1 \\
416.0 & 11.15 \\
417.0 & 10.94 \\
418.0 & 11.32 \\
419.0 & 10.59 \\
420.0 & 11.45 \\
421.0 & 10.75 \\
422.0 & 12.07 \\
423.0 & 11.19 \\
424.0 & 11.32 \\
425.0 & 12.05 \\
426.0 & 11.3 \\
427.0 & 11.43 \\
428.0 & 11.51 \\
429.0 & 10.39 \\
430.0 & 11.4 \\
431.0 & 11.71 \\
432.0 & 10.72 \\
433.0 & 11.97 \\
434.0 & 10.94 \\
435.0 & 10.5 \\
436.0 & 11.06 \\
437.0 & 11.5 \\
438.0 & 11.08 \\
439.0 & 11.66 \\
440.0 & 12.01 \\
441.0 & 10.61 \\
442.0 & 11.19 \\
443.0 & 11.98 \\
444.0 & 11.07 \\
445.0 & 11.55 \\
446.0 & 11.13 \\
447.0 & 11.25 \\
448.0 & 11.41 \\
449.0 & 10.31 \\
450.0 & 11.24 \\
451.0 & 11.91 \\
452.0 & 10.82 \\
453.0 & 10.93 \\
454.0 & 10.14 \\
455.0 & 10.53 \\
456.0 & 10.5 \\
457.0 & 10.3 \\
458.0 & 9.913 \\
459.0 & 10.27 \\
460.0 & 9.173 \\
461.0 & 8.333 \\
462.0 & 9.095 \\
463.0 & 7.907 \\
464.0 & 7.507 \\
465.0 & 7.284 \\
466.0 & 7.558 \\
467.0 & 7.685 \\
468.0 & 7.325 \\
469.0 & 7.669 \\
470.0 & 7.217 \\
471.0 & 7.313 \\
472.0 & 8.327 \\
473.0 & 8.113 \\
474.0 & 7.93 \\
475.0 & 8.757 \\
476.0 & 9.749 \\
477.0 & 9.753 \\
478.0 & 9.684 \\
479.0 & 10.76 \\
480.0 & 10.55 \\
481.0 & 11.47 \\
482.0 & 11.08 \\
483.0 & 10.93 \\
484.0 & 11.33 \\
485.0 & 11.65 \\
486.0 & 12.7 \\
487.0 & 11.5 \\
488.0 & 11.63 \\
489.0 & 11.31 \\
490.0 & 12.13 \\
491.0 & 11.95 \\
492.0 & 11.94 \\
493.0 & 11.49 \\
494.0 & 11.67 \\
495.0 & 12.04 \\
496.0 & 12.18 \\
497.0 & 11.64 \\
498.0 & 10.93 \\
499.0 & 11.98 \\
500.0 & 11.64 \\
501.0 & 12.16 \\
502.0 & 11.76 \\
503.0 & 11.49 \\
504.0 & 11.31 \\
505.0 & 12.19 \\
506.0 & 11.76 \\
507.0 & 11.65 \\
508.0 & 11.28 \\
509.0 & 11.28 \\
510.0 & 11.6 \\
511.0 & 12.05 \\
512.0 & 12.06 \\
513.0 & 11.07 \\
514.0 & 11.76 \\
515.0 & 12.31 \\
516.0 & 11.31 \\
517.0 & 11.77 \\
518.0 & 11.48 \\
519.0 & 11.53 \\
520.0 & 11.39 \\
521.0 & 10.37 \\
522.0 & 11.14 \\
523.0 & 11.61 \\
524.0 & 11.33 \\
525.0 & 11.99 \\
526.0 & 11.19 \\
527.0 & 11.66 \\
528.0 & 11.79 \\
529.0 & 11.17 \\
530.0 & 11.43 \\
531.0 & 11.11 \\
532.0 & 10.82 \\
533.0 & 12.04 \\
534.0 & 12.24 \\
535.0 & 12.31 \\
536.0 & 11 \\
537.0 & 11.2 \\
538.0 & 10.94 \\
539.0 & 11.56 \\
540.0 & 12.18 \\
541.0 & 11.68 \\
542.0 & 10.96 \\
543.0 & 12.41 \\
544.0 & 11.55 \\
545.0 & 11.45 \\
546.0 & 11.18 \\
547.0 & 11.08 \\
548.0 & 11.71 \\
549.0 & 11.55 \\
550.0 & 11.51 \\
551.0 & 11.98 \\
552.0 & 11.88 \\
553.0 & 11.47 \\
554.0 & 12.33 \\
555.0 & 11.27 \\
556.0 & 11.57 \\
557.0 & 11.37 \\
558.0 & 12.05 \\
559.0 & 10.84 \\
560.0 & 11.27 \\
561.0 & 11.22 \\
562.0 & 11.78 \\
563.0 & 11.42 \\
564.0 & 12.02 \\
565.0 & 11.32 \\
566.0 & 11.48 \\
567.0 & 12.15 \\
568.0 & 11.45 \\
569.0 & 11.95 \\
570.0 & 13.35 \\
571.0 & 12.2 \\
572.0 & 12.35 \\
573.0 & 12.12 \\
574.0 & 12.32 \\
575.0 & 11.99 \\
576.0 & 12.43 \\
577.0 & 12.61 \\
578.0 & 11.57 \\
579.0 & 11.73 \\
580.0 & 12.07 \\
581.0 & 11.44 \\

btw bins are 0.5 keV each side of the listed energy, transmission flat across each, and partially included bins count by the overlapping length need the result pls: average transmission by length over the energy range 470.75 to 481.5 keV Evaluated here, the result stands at 9.36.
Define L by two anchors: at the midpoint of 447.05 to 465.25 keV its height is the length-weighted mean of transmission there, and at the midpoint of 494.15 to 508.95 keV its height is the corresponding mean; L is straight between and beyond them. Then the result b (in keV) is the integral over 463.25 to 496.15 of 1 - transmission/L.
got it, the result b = 2.8 keV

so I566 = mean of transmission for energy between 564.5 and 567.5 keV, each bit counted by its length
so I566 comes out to 11.7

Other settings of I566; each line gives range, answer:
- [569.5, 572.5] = 12.6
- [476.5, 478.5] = 9.72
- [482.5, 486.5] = 11.7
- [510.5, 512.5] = 12.1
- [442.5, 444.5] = 11.5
